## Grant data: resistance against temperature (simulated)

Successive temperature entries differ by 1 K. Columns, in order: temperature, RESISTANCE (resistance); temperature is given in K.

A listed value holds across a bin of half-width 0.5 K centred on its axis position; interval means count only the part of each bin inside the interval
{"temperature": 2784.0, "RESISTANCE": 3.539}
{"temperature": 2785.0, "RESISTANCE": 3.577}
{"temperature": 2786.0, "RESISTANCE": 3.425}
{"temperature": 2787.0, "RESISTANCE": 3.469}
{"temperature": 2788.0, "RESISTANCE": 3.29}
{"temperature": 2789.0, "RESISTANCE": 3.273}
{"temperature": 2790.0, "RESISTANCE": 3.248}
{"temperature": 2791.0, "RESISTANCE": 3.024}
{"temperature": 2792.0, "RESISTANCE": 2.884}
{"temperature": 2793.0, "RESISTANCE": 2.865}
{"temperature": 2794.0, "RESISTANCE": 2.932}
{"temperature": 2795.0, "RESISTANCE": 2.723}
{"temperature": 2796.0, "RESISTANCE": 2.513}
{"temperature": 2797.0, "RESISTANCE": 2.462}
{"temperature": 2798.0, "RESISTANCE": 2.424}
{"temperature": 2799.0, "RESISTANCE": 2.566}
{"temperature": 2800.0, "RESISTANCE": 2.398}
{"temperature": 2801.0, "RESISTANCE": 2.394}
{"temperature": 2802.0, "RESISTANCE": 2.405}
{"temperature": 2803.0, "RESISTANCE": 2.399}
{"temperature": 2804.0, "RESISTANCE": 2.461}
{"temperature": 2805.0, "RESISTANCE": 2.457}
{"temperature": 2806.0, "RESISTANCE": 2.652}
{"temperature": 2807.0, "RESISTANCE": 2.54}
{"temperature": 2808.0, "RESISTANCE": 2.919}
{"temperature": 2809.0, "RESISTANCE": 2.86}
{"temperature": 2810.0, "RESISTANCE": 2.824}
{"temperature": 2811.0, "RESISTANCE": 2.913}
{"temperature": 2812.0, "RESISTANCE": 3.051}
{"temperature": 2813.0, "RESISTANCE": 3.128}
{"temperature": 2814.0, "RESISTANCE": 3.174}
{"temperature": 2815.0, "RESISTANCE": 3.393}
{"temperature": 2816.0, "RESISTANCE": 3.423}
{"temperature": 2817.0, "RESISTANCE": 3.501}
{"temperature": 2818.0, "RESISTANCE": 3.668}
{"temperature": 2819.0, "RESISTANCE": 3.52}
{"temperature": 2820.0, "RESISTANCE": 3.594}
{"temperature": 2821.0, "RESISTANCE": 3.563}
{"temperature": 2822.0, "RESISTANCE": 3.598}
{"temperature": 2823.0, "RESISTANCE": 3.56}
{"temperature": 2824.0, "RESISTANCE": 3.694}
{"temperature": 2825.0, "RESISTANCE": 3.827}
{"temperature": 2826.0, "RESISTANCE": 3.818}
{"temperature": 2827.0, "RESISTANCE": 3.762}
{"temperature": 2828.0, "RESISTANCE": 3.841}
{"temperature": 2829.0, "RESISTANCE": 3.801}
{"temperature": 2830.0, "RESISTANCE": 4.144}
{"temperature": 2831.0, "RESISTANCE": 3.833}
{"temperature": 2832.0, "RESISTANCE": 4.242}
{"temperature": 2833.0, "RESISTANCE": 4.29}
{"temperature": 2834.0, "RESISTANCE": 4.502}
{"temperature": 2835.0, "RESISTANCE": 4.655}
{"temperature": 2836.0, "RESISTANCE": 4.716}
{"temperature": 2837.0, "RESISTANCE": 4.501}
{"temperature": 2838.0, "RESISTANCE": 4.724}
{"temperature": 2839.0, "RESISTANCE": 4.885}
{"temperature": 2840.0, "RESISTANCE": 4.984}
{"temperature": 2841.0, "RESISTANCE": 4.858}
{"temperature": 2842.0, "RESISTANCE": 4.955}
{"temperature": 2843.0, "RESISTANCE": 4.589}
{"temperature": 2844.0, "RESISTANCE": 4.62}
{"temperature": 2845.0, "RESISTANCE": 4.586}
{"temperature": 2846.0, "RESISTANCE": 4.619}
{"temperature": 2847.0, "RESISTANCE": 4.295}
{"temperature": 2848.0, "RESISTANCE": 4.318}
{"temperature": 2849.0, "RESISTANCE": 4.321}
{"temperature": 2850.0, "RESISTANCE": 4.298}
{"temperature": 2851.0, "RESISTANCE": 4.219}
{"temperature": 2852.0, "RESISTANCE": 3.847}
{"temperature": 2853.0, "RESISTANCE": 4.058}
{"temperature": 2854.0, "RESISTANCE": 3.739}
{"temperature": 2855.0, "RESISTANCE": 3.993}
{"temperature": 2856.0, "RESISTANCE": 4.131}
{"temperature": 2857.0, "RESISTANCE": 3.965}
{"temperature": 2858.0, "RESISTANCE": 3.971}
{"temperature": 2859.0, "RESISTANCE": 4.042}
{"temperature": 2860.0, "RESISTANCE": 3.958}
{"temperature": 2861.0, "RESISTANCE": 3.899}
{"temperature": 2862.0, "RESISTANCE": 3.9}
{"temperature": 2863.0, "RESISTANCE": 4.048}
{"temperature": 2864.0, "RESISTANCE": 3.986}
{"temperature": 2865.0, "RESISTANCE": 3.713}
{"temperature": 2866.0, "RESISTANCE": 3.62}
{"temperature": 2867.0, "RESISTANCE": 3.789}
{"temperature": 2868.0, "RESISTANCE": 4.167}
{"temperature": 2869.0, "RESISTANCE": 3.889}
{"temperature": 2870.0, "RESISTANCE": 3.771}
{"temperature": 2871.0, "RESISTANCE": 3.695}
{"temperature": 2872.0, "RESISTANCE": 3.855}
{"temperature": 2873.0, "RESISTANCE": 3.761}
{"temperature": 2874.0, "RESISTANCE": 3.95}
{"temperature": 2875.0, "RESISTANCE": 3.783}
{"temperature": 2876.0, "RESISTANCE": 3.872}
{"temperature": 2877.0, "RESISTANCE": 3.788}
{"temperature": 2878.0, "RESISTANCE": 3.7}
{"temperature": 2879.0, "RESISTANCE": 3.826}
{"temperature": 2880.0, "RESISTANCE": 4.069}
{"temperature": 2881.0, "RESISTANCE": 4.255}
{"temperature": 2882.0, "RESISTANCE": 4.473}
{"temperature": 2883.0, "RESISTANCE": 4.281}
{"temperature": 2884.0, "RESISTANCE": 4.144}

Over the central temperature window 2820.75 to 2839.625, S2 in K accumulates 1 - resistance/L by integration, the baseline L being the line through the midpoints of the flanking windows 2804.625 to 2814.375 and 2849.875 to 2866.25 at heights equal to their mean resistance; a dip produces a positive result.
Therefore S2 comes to -4.43 K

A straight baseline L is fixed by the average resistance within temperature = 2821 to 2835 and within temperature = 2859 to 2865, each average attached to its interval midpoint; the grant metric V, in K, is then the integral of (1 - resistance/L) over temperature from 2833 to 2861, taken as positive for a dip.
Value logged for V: -3.1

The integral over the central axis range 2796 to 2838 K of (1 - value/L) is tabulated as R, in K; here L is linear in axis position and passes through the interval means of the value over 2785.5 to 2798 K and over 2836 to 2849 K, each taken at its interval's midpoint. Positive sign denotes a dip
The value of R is 5.4 K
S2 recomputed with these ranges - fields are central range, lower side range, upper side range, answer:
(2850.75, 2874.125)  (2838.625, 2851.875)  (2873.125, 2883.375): 1.9 K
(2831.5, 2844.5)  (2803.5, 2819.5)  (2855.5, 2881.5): -4.6 K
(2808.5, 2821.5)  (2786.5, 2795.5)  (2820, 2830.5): 1.0 K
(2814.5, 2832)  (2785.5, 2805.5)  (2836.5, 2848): 0.9 K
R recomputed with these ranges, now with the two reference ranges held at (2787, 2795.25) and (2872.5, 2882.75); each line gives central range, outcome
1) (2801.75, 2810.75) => 1.7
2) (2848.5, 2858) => -0.9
